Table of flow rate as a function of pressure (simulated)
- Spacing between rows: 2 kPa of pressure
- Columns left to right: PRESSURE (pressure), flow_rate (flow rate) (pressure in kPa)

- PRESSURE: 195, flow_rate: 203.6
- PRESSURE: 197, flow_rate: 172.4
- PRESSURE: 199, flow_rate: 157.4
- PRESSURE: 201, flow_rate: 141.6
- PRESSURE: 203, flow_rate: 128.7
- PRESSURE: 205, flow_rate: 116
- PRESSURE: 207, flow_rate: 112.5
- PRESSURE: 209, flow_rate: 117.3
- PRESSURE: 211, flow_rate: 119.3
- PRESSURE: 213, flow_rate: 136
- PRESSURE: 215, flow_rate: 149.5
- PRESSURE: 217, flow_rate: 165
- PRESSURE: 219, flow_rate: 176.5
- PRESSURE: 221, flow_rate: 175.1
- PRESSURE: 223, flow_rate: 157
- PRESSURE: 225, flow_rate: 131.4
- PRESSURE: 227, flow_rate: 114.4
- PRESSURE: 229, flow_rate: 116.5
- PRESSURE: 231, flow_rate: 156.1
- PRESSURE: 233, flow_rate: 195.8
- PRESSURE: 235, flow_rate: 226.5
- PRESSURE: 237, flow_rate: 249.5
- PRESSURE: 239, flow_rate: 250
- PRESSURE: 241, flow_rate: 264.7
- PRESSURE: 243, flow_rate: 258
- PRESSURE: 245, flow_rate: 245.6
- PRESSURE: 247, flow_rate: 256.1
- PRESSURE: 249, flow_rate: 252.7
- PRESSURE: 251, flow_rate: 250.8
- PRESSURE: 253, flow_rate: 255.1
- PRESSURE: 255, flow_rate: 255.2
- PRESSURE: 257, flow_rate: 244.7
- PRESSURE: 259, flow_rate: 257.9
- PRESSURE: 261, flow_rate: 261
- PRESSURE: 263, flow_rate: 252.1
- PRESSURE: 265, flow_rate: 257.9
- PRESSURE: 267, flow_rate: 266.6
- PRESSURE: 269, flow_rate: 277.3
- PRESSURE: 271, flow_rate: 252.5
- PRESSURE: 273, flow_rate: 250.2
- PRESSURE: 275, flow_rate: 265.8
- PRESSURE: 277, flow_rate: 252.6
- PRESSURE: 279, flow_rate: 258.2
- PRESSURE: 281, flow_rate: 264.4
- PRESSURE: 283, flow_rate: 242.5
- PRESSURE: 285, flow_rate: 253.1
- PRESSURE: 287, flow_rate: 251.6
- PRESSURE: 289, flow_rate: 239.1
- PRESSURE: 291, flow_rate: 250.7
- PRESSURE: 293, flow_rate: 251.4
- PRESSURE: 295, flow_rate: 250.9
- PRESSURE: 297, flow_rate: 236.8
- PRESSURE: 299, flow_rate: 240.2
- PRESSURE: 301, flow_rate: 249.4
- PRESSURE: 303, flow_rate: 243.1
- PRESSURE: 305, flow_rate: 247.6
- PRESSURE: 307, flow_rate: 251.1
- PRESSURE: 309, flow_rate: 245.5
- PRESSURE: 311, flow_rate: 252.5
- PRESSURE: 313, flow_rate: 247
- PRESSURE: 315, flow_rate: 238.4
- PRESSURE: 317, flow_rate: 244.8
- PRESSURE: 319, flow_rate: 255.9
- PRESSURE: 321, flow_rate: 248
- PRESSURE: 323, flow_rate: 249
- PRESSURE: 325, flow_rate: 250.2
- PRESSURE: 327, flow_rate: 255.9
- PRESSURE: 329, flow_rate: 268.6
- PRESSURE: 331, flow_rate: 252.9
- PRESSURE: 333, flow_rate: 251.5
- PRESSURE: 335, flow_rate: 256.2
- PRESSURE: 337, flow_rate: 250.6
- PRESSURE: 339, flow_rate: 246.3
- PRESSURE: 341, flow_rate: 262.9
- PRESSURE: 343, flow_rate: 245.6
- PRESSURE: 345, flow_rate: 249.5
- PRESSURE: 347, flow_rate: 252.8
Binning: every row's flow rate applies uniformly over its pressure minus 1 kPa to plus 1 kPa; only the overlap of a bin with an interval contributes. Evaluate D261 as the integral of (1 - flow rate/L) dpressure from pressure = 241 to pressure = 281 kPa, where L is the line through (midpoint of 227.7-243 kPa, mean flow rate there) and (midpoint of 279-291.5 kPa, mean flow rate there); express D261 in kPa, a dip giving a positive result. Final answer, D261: -4.5 kPa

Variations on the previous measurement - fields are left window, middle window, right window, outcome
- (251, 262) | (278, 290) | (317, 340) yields 0.1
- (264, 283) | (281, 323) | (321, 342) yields 1.6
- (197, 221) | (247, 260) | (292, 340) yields -4.7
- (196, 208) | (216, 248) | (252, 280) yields 0.0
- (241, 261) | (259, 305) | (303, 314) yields -0.4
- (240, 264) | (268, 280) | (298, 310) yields -0.4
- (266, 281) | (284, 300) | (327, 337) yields 0.8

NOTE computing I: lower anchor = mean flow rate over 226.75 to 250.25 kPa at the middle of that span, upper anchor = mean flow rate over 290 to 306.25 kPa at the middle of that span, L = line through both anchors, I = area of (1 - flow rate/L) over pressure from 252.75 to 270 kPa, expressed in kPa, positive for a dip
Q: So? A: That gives -2.2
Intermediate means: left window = 219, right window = 246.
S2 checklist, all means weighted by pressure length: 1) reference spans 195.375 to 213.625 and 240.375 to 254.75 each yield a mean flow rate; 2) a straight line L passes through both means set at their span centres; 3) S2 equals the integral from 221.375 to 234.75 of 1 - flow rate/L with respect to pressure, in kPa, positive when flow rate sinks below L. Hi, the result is 3.33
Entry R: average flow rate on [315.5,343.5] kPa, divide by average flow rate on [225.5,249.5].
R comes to 1.2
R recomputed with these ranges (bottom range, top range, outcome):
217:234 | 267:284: 1.68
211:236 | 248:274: 1.64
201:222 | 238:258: 1.81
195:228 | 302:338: 1.74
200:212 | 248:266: 2.07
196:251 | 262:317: 1.42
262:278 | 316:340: 0.97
